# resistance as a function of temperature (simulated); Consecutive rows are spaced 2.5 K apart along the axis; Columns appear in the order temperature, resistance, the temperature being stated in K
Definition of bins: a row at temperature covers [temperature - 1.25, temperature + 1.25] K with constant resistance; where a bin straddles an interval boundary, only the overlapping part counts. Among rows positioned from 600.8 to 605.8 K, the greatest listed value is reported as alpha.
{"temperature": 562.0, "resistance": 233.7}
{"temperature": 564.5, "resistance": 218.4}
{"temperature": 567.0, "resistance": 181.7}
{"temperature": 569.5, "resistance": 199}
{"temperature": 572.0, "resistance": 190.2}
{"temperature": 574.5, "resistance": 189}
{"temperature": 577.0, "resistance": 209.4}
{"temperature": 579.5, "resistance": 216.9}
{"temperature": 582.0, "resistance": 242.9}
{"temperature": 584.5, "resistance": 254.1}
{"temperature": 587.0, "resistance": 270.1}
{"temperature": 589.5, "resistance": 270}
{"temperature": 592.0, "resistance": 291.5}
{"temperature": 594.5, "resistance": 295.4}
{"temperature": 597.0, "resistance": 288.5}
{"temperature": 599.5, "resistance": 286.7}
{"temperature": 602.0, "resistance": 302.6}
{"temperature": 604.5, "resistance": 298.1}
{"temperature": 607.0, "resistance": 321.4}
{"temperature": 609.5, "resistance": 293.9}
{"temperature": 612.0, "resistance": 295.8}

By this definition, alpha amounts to 302.6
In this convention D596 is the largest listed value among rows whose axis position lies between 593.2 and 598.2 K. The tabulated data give 295.4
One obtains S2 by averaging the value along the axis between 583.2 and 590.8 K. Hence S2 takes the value 265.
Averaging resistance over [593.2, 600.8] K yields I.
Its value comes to 290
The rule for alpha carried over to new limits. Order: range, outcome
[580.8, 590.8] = 270.1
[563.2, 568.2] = 218.4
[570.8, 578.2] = 209.4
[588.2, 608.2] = 321.4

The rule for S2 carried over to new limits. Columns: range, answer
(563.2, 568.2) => 201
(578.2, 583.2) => 230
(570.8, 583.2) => 210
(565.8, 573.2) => 190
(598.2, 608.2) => 302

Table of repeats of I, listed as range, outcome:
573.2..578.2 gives 199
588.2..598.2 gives 286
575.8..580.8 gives 213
